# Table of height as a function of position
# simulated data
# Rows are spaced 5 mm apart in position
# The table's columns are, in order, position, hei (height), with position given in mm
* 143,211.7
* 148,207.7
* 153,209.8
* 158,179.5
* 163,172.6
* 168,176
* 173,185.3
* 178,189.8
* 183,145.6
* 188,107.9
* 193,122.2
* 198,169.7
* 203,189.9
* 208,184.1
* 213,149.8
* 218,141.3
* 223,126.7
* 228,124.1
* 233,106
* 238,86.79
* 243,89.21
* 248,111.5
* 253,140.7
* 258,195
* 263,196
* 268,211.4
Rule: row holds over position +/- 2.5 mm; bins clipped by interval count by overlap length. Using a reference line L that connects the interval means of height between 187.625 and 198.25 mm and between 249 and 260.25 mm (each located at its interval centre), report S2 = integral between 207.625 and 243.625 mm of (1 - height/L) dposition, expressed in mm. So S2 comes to 5.1 mm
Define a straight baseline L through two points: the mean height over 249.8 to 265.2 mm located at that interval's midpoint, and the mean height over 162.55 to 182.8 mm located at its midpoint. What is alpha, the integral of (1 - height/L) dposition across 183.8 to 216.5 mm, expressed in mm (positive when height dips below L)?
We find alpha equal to 4.3 mm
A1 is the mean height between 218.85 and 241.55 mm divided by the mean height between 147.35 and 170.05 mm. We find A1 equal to 0.6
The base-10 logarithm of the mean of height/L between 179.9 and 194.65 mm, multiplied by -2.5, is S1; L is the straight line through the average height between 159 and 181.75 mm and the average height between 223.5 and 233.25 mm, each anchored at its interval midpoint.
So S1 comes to 0.26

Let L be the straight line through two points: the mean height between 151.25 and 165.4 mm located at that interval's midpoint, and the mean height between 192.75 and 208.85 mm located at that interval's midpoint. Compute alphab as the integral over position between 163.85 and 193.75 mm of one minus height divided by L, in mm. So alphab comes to 3.65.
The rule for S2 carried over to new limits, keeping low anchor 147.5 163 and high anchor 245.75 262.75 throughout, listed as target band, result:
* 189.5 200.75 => 2.2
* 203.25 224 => 1.8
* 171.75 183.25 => 0.5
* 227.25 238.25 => 3.9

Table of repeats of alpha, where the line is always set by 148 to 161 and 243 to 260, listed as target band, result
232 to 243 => 4.0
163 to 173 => 0.6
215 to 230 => 2.4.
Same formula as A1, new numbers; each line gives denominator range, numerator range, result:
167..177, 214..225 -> 0.75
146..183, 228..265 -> 0.70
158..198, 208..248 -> 0.76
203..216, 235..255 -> 0.62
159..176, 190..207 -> 0.90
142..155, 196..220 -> 0.80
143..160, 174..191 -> 0.75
